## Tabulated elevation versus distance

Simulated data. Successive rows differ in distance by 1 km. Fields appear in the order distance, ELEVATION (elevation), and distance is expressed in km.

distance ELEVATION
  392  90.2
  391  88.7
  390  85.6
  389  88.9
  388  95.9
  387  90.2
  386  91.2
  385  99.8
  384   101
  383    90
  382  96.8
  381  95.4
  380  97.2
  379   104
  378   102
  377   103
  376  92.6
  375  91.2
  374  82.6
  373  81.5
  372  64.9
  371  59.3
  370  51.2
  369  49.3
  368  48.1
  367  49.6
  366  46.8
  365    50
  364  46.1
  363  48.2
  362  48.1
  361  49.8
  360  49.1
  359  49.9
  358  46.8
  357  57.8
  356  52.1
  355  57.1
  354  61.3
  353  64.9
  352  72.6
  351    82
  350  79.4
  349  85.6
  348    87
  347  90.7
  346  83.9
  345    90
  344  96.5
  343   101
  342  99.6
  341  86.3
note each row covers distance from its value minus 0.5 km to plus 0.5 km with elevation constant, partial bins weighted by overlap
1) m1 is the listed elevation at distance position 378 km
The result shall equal 102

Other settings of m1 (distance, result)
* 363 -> 48.2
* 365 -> 50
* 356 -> 52.1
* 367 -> 49.6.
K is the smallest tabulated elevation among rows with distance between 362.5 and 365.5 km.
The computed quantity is 46.1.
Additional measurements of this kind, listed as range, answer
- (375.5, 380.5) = 92.6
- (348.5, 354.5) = 61.3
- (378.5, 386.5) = 90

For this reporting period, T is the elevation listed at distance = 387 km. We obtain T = 90.2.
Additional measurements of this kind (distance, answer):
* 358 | 46.8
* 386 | 91.2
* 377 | 103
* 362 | 48.1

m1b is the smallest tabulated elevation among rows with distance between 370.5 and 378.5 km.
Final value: 59.3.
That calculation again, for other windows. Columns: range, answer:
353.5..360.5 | 46.8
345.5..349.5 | 83.9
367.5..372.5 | 48.1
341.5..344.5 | 96.5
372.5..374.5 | 81.5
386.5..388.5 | 90.2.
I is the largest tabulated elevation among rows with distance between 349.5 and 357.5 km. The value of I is 82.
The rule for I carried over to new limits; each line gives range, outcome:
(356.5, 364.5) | 57.8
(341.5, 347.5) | 101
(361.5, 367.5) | 50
